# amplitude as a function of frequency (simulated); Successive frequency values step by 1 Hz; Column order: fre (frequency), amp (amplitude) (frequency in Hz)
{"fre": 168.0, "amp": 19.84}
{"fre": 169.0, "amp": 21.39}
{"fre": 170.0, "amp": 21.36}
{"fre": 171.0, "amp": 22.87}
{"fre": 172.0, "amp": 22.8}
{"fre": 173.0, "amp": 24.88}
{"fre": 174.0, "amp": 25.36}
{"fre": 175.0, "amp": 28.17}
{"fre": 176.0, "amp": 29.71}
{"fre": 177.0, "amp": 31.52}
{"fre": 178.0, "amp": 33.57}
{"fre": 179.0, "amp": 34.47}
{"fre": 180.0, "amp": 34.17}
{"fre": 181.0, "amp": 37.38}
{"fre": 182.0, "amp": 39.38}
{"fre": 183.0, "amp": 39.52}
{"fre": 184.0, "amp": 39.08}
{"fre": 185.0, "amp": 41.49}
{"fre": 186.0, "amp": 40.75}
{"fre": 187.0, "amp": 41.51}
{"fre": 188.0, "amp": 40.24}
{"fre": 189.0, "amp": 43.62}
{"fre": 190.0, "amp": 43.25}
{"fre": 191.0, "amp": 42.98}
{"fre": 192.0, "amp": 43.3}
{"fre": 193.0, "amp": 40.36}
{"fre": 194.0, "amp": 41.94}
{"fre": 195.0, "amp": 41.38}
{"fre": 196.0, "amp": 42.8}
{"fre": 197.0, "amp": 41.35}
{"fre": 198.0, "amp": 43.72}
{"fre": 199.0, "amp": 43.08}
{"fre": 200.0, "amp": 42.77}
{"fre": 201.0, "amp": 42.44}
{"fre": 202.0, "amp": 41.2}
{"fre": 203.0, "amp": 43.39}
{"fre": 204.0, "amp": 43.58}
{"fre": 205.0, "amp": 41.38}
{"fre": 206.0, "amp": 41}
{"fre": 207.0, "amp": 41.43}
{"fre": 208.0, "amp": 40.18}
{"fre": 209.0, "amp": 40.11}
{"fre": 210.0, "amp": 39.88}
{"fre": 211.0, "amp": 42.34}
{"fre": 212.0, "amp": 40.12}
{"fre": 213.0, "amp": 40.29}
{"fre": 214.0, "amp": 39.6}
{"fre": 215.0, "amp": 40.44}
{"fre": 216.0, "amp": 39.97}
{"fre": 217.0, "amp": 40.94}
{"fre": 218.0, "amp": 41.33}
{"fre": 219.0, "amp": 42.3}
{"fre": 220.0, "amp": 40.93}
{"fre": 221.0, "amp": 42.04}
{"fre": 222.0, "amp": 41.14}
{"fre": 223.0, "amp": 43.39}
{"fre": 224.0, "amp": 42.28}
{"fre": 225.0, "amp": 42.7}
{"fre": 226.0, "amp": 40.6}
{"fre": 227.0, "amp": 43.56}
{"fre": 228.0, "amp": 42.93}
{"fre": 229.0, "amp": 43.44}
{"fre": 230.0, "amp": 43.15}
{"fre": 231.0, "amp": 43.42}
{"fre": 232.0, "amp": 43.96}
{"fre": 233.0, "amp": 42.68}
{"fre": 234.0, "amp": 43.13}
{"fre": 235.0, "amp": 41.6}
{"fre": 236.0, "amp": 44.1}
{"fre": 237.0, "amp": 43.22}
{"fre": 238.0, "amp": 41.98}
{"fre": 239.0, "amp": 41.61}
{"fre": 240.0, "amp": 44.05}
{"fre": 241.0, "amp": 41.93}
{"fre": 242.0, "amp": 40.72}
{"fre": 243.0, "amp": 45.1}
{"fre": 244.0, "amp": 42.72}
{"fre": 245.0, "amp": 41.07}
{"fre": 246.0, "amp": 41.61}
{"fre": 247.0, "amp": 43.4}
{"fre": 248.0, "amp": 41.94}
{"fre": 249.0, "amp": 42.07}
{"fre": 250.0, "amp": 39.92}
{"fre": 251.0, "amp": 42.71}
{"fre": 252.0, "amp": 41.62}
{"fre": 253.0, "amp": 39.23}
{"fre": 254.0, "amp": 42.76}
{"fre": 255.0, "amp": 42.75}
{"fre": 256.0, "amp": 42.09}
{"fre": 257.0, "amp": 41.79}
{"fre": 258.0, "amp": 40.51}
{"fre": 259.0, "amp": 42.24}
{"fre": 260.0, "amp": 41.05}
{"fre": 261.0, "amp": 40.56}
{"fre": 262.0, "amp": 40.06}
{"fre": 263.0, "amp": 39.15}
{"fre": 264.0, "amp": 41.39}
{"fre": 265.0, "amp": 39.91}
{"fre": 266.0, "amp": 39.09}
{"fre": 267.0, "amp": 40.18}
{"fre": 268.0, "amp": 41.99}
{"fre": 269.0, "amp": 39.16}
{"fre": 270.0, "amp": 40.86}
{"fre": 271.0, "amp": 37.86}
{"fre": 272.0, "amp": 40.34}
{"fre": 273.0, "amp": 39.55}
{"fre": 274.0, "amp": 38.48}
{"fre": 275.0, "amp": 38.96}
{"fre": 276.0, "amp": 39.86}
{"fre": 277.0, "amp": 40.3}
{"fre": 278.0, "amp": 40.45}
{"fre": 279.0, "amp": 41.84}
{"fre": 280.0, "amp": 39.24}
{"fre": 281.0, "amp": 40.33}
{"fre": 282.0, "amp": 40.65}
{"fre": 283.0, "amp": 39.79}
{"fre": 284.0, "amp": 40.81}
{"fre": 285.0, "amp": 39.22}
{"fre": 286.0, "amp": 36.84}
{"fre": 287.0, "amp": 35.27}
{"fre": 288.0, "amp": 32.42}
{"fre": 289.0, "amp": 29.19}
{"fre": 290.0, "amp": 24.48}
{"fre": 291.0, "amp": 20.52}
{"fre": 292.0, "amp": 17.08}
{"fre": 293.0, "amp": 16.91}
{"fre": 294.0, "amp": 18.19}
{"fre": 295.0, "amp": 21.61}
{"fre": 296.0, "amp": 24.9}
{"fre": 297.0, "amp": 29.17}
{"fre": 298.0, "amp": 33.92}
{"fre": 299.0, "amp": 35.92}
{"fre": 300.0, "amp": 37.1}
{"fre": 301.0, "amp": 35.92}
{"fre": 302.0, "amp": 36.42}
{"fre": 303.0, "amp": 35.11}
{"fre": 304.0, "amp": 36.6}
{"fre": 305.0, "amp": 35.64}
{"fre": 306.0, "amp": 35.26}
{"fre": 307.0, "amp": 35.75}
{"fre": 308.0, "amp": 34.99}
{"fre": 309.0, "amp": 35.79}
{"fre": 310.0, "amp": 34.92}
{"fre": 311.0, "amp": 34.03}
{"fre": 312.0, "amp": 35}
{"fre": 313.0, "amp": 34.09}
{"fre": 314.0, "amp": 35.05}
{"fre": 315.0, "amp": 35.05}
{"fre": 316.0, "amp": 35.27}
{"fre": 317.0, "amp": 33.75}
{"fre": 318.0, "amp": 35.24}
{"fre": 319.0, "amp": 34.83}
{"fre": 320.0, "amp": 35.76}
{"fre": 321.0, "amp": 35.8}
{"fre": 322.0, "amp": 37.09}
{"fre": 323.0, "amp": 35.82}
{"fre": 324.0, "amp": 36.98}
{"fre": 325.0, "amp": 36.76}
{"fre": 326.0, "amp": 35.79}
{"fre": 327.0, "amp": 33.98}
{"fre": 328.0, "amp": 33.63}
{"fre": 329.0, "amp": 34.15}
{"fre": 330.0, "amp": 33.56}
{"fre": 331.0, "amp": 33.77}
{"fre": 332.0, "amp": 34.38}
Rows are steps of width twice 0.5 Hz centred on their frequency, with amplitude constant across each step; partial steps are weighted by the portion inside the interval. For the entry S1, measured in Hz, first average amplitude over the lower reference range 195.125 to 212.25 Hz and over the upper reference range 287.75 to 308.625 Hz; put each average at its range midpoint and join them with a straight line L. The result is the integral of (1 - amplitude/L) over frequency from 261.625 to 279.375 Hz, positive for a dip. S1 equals -3.51 Hz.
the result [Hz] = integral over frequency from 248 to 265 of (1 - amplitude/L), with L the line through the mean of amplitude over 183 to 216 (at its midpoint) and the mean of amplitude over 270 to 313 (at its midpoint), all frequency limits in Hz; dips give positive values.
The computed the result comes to -1.9 Hz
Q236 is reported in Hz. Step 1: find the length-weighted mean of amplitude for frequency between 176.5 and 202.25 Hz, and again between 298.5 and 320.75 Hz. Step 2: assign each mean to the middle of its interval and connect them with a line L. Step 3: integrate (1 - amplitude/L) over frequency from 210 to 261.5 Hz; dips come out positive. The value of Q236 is -4.8 Hz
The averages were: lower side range 40.3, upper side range 35.3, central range 42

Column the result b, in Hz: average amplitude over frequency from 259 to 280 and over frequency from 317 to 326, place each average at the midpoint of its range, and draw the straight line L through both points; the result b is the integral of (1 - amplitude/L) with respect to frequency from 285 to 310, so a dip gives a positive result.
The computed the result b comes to 4.55 Hz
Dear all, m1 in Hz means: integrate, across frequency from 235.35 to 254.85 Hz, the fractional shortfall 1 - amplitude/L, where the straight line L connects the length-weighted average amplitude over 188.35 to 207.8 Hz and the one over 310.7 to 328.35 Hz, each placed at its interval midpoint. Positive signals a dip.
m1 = -1.3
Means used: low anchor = 42.3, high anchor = 35.2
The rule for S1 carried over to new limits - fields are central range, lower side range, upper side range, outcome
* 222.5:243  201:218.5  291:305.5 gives -2.6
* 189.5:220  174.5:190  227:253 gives -1.9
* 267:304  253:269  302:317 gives 3.4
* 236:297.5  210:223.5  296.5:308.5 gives -0.4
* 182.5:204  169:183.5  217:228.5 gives -4.7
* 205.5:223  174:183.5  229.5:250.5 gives -0.9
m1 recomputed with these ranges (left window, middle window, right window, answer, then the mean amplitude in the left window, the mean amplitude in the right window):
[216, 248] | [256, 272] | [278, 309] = -1.3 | 42.4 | 32.9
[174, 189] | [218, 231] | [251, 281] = -1.3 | 36.4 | 40.5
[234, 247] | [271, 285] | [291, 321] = -1.3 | 42.5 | 32.2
